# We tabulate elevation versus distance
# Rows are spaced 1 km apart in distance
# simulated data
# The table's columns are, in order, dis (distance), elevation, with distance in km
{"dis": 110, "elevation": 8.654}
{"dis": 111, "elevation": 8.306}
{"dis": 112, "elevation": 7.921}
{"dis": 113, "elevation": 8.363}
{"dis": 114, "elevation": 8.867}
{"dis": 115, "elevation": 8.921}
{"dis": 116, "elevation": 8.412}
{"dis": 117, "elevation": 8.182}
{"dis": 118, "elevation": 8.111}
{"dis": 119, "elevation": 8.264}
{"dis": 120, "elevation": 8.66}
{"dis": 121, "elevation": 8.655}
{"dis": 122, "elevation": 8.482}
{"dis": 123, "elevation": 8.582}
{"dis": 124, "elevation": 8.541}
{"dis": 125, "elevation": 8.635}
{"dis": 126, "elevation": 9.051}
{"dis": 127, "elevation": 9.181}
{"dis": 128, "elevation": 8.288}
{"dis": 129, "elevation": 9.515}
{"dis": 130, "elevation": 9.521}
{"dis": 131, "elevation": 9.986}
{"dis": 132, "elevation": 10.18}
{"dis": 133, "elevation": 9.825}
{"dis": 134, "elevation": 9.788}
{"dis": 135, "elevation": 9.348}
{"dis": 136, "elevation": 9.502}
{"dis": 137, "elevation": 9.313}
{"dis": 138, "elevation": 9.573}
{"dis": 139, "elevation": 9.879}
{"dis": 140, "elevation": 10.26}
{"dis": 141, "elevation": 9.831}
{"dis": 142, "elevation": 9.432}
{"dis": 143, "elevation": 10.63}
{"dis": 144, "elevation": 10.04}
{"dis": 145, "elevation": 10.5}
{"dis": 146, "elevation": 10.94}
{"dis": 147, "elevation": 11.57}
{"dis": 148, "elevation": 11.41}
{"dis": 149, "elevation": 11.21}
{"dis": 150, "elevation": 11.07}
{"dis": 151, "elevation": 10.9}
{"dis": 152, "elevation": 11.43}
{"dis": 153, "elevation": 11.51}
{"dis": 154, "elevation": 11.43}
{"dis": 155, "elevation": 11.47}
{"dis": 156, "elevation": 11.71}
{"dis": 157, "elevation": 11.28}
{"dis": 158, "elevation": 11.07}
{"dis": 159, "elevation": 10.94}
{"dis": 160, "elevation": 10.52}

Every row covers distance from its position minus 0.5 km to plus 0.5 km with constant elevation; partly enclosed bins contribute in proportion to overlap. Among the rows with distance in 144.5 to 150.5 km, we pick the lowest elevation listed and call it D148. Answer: 10.5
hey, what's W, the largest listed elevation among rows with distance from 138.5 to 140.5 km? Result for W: 10.26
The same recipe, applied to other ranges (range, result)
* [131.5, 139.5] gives 10.18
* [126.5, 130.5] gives 9.521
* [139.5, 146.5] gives 10.94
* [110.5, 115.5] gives 8.921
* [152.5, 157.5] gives 11.71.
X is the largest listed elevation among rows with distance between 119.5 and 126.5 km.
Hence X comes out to 9.051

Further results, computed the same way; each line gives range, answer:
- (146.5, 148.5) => 11.57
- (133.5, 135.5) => 9.788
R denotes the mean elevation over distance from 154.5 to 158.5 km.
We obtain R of 11.4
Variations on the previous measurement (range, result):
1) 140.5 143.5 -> 9.96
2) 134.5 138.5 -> 9.43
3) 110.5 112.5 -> 8.11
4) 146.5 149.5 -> 11.4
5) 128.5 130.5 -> 9.52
